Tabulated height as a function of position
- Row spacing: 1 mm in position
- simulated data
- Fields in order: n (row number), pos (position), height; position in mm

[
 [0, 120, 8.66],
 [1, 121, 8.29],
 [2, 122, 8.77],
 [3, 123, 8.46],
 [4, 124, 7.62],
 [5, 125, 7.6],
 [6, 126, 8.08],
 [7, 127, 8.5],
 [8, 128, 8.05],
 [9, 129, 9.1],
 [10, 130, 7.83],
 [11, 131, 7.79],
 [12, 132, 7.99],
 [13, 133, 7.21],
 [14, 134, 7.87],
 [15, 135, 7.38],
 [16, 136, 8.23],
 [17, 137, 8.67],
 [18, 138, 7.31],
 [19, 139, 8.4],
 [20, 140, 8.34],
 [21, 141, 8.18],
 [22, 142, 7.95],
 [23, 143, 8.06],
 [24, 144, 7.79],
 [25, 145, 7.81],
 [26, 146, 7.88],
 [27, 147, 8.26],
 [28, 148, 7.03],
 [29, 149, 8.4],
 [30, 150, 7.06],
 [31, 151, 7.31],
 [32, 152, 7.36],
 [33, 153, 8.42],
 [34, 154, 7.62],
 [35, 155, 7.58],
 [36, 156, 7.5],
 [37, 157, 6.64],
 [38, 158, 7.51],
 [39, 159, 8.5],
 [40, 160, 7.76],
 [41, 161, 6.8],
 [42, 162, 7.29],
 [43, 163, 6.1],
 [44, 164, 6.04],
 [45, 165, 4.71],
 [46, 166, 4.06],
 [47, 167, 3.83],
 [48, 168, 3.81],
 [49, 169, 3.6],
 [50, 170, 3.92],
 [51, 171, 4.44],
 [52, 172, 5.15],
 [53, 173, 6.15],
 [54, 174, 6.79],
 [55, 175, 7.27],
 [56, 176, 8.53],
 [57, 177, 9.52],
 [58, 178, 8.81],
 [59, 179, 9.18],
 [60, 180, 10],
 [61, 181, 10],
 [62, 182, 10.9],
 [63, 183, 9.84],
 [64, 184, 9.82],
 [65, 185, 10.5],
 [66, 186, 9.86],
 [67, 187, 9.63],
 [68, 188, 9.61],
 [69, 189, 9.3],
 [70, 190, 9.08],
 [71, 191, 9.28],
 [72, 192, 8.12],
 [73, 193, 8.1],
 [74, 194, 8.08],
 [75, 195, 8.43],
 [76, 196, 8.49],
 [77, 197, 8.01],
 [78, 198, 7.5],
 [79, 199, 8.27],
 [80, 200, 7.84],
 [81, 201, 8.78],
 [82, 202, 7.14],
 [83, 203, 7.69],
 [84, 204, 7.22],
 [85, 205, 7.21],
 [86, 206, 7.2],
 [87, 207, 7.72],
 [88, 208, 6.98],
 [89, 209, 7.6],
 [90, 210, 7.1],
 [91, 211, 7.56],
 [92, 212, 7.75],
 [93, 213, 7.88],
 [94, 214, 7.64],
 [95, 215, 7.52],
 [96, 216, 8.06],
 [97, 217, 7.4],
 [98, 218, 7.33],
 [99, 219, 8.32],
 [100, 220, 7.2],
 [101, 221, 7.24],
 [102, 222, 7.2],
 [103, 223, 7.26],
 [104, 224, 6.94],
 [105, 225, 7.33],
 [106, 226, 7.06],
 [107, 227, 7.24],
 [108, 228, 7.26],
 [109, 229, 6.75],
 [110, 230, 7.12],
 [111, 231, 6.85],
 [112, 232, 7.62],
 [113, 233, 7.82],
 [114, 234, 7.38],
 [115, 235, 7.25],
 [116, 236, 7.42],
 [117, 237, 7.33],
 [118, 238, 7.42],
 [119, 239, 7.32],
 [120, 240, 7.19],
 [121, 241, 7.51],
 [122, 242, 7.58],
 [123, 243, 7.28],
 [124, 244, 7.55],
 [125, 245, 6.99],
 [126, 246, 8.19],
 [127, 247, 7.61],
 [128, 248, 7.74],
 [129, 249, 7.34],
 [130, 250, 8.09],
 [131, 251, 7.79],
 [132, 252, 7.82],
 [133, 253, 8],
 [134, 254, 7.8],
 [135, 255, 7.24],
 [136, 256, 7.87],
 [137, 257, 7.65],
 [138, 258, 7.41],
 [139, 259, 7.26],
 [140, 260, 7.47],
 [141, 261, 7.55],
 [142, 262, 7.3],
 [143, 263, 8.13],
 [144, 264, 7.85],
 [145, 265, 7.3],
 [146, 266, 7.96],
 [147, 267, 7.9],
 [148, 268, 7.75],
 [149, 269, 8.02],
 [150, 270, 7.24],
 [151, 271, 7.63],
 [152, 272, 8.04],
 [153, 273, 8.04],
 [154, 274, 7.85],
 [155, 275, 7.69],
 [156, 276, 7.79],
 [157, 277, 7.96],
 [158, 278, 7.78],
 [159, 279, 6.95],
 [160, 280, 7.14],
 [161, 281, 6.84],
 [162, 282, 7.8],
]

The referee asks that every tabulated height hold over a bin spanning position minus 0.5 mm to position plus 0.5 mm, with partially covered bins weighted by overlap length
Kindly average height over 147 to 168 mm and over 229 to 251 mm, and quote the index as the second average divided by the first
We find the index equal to 1.1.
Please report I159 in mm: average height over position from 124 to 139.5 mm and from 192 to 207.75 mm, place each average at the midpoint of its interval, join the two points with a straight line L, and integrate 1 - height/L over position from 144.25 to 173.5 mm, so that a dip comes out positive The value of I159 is 5.2 mm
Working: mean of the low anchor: 7.99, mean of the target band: 6.51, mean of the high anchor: 7.84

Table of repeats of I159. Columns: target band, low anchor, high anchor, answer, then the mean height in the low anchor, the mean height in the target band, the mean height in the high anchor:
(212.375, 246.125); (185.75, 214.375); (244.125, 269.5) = 2.11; 8.09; 7.39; 7.68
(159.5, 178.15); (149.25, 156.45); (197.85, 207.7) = 3.98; 7.58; 5.98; 7.65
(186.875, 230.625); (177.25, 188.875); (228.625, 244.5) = 4.36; 9.81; 7.76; 7.34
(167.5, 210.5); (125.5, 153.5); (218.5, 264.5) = -1.44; 7.94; 7.96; 7.47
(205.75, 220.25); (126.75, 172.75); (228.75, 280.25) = -0.35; 7.1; 7.56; 7.57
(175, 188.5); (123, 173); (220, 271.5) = -4.36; 7.15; 9.62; 7.48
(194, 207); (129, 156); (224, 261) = -0.34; 7.85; 7.82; 7.45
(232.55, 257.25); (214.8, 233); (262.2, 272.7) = -0.08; 7.33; 7.57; 7.77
